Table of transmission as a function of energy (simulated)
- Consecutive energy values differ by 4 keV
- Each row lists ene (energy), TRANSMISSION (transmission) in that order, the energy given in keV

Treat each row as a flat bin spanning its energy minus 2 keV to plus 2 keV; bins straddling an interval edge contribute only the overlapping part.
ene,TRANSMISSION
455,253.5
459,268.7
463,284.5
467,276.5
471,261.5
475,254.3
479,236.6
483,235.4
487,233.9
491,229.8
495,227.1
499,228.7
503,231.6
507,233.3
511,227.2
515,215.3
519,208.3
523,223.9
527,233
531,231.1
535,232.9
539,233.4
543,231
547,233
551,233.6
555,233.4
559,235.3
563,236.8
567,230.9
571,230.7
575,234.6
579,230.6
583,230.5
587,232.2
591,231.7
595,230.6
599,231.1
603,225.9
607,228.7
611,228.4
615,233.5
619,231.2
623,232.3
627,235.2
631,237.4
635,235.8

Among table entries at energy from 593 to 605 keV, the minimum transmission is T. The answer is 225.9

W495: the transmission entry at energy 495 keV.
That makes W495 227.1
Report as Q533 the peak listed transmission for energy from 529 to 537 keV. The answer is 232.9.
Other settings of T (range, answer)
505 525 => 208.3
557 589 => 230.5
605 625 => 228.4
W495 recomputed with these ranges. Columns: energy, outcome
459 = 268.7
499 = 228.7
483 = 235.4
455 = 253.5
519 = 208.3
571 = 230.7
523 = 223.9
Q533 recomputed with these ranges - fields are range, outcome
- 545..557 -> 233.6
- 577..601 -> 232.2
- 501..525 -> 233.3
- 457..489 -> 284.5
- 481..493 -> 235.4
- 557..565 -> 236.8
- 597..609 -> 231.1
